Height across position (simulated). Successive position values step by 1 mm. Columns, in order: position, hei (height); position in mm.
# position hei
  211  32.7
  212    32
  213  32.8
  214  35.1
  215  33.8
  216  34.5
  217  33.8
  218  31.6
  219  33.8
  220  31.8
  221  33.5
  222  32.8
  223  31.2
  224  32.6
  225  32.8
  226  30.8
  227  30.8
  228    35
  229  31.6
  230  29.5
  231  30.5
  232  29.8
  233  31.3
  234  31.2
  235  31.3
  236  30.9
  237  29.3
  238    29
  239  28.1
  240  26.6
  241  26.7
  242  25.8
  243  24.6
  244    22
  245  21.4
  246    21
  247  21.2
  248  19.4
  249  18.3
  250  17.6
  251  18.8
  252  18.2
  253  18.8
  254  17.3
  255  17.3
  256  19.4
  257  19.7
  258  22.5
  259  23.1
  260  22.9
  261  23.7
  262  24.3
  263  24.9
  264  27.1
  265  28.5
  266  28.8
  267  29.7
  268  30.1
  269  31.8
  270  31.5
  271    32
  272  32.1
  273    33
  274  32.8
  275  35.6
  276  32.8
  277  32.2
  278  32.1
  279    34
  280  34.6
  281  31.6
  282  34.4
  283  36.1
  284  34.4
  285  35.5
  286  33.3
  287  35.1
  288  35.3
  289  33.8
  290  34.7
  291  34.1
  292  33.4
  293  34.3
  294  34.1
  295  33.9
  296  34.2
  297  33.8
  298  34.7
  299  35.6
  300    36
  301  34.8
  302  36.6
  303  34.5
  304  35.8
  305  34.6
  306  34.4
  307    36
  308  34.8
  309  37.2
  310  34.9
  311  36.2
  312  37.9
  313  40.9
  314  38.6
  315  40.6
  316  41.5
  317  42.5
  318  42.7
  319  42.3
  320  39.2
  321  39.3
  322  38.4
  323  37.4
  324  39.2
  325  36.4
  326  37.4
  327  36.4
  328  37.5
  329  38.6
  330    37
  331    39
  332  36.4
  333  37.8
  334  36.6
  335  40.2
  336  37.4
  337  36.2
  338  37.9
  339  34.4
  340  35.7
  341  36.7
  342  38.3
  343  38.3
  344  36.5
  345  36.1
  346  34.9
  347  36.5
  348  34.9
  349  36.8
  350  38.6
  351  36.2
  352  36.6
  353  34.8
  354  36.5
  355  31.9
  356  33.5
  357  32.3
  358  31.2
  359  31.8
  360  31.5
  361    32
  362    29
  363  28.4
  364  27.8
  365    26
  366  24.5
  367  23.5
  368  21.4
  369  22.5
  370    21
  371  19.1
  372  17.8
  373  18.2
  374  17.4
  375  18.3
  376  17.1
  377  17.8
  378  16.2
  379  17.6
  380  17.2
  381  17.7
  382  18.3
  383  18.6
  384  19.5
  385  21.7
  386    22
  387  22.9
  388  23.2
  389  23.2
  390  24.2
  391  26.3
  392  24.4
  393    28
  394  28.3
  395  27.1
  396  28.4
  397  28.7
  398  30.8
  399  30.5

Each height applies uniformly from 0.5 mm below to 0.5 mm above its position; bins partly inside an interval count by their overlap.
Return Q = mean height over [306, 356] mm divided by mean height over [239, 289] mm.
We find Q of 1.4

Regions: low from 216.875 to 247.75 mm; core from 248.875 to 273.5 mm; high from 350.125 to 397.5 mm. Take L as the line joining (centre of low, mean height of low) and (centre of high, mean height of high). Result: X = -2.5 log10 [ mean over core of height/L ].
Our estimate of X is 0.16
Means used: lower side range 29.3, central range 24.5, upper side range 25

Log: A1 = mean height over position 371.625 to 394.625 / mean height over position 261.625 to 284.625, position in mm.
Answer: 0.66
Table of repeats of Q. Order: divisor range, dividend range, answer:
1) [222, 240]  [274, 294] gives 1.10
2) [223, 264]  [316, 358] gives 1.47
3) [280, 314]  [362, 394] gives 0.61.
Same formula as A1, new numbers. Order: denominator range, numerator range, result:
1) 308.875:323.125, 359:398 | 0.58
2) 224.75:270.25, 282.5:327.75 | 1.42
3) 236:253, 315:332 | 1.69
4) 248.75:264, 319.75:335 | 1.83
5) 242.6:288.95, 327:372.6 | 1.21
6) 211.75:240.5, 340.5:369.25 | 1.03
